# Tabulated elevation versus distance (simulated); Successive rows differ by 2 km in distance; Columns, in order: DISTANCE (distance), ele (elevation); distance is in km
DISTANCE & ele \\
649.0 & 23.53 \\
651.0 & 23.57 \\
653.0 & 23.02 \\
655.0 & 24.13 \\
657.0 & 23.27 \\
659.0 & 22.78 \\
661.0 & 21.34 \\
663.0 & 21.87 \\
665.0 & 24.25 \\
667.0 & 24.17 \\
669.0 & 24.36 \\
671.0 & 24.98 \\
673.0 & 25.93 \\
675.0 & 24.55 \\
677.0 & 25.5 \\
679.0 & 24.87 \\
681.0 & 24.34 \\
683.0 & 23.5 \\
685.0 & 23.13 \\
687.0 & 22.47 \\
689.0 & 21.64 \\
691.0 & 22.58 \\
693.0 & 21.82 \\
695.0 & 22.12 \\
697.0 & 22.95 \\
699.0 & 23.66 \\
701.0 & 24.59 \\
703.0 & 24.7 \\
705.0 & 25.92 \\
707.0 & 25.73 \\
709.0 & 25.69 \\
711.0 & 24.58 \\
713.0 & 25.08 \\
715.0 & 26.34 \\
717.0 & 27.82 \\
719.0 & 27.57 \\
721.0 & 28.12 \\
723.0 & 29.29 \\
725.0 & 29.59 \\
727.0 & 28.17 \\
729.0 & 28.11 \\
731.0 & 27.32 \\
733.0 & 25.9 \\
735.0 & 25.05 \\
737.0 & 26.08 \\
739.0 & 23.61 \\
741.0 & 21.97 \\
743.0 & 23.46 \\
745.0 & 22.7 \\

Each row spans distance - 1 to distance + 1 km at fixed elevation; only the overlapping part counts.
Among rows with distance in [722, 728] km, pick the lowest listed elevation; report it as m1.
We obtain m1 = 28.17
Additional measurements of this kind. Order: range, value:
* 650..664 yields 21.34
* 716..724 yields 27.57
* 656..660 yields 22.78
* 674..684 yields 23.5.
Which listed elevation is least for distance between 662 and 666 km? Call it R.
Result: 21.87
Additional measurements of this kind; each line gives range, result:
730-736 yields 25.05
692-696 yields 21.82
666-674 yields 24.17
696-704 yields 22.95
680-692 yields 21.64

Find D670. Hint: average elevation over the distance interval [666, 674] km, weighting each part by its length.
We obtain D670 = 24.9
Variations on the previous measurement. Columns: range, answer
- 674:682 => 24.8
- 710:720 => 26.3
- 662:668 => 23.4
